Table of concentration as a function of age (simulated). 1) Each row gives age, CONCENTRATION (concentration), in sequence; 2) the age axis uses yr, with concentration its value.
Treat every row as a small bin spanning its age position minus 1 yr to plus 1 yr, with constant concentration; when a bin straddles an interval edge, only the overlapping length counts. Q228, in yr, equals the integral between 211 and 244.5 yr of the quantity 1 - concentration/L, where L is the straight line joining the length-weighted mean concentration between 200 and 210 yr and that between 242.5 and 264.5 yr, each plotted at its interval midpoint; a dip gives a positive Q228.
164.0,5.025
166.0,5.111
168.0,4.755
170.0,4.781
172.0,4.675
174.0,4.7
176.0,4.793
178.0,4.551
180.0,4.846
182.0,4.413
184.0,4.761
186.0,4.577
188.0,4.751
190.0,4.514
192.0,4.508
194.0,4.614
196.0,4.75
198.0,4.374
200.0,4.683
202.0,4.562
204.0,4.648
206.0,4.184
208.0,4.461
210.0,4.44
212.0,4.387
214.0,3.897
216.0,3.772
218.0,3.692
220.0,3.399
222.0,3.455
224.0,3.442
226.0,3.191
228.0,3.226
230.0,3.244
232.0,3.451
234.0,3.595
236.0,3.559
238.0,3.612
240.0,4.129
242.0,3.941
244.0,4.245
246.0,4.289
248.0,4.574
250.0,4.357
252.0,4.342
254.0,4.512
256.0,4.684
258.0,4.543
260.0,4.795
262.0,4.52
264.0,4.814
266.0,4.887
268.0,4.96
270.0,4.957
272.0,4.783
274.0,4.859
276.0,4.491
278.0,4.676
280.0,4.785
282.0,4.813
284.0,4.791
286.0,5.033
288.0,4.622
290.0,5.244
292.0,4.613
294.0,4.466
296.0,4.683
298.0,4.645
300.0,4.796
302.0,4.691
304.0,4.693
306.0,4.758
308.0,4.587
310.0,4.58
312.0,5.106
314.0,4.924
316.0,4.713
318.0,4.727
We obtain 6.2 yr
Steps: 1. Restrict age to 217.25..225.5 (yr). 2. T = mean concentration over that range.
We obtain 3.47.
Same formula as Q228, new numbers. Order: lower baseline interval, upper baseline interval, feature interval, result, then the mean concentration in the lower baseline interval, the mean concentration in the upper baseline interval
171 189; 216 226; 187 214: -2.8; 4.67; 3.49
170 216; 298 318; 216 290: 6.2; 4.54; 4.75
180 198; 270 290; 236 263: 2.4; 4.61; 4.8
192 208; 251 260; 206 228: 3.6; 4.54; 4.55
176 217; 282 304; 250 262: 0.3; 4.49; 4.76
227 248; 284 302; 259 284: -2.3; 3.77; 4.76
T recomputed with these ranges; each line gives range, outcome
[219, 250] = 3.71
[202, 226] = 3.97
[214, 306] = 4.33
